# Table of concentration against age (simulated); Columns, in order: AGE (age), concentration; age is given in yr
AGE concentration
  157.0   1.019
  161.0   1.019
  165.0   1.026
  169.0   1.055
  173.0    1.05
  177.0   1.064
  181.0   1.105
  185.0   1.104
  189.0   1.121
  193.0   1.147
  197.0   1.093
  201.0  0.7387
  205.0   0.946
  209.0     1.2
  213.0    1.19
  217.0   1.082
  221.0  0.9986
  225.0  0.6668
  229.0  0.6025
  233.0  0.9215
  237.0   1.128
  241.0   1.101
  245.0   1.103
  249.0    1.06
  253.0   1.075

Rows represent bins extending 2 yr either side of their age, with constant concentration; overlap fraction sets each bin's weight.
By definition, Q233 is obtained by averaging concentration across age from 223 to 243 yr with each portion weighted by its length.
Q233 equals 0.884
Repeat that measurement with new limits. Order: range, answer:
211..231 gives 0.908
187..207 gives 1.01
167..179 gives 1.06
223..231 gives 0.635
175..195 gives 1.11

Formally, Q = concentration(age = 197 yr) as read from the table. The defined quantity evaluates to 1.093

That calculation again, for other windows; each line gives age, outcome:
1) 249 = 1.06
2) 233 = 0.9215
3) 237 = 1.128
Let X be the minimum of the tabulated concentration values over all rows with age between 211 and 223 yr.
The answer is 0.9986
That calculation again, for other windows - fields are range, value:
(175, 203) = 0.7387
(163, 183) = 1.026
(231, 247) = 0.9215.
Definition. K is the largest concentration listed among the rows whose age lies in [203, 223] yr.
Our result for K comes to 1.2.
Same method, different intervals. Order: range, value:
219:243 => 1.128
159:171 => 1.055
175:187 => 1.105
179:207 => 1.147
